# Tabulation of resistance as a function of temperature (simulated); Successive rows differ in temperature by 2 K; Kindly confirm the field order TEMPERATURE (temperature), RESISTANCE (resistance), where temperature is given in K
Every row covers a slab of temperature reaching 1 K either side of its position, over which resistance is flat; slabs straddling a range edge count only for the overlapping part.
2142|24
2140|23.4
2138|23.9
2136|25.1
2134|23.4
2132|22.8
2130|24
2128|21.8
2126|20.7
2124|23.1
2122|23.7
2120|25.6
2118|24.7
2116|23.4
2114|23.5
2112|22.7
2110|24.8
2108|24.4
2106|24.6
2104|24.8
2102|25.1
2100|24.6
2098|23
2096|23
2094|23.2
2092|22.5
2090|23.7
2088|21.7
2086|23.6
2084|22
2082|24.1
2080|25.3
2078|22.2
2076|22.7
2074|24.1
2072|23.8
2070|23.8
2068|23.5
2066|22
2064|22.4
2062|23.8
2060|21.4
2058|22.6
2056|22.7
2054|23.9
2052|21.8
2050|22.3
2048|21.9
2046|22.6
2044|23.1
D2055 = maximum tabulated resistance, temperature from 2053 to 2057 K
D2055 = 23.9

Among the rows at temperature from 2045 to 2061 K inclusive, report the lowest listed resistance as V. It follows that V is 21.4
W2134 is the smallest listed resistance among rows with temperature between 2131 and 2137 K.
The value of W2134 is 22.8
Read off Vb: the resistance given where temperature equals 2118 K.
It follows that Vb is 24.7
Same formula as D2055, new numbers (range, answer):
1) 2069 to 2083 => 25.3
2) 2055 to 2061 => 22.7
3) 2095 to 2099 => 23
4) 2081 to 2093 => 24.1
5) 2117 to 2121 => 25.6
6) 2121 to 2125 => 23.7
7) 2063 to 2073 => 23.8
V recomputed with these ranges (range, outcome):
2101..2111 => 24.4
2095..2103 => 23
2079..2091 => 21.7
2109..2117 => 22.7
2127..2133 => 21.8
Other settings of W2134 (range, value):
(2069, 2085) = 22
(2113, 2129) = 20.7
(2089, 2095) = 22.5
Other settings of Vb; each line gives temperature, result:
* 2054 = 23.9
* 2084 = 22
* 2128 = 21.8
